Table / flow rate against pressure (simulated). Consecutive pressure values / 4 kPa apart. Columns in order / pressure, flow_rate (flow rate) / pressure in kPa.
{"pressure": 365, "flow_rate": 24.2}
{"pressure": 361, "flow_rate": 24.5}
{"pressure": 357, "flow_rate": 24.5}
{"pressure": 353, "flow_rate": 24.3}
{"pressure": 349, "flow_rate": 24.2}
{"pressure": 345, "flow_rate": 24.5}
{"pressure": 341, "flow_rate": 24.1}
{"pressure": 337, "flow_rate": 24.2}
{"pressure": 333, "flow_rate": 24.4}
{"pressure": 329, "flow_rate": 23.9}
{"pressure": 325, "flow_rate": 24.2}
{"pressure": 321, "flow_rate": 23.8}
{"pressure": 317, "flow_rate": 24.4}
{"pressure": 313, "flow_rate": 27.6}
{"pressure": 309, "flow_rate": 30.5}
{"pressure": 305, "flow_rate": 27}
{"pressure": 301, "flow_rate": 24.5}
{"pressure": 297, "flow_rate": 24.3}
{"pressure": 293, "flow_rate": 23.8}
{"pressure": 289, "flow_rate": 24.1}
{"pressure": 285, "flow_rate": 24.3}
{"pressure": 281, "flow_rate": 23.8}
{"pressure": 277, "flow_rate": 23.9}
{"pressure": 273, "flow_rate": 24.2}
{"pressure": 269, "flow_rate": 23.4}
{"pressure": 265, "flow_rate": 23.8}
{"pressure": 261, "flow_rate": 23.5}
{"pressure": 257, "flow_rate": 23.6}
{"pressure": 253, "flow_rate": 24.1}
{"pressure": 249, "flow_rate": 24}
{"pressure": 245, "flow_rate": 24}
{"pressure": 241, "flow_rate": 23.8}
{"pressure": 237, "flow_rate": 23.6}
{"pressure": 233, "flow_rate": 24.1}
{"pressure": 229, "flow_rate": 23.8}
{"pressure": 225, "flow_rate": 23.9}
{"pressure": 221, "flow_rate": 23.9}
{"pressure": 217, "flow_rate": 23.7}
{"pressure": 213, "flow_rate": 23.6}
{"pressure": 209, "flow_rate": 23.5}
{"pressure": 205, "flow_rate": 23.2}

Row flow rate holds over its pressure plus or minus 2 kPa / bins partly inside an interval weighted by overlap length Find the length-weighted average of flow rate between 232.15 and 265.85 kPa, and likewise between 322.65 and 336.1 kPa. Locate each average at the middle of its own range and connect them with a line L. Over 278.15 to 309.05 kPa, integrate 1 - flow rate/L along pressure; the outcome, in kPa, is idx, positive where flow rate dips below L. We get -1.2 kPa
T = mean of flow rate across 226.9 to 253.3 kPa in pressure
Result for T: 23.9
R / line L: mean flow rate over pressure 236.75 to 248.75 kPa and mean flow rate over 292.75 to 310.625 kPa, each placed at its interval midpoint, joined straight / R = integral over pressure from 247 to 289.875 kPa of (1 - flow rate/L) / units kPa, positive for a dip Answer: 1.7 kPa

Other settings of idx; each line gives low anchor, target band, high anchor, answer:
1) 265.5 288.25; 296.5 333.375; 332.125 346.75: -2.15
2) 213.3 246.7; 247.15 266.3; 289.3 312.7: 0.66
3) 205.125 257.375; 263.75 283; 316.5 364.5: 0.12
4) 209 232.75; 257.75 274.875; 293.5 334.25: 0.60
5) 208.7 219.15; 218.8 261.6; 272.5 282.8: -0.19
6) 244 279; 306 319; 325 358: -1.82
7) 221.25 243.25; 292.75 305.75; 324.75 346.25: -0.41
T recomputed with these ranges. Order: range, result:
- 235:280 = 23.8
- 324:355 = 24.2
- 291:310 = 25.8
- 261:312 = 24.8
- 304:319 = 27.4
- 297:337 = 25.5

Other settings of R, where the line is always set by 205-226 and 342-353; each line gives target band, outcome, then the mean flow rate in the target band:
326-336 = 0.0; 24.2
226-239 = -0.1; 23.8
